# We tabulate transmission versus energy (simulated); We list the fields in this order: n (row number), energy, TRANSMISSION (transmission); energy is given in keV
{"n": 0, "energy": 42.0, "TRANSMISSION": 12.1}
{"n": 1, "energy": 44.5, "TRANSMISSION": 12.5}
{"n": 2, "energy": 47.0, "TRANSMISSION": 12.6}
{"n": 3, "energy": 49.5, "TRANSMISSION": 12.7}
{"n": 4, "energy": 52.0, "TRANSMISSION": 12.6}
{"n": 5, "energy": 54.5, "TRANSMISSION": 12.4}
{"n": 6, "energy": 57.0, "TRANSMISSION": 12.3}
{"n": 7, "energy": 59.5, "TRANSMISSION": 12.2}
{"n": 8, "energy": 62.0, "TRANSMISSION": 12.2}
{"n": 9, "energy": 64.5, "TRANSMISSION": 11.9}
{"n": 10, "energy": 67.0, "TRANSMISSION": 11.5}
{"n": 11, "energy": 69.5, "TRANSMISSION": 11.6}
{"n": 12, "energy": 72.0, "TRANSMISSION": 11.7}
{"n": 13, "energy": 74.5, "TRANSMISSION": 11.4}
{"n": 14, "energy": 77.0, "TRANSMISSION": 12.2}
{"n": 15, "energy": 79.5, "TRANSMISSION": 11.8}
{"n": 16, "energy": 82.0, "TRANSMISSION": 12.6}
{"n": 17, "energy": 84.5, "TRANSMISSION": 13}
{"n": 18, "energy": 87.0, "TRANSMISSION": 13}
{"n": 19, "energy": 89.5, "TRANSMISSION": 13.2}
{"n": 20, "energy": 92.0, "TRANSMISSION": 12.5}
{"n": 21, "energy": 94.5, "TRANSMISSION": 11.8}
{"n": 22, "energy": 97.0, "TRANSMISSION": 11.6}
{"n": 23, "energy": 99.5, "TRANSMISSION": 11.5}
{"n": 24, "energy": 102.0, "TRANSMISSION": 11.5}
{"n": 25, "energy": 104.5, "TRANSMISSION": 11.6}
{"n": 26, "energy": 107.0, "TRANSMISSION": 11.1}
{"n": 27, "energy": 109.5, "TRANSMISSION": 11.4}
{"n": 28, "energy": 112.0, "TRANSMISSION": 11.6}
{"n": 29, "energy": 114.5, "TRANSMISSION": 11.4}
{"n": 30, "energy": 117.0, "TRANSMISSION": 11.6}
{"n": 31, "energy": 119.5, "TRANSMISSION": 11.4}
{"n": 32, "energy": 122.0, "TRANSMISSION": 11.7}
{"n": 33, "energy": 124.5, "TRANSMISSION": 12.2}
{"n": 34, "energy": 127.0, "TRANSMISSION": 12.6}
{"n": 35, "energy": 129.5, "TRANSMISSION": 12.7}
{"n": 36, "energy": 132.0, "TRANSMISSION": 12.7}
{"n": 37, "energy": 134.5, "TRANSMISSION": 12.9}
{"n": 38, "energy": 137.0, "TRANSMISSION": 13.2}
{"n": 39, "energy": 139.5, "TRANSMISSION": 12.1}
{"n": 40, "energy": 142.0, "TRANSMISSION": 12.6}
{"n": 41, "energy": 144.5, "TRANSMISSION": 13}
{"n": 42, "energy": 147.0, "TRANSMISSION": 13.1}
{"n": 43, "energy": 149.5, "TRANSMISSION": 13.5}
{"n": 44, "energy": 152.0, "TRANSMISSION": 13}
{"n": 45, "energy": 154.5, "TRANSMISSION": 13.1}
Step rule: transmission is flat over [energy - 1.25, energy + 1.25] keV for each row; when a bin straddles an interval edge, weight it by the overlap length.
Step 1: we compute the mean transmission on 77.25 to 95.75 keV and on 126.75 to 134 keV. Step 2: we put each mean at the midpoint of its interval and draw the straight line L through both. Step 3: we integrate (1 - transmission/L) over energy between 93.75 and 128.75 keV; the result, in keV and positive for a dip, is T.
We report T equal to 2.7 keV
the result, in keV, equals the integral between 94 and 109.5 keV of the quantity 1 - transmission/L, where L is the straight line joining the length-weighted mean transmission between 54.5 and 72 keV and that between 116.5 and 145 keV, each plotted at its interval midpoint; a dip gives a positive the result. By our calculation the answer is 0.91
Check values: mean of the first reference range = 12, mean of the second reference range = 12.4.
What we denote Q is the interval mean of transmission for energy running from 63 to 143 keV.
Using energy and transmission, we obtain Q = 12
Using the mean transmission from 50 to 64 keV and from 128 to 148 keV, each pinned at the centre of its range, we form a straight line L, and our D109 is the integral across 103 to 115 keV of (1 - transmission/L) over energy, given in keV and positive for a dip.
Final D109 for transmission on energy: 1.1 keV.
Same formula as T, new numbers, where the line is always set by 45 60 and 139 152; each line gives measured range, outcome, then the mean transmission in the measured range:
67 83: 0.95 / 11.8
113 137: 1.20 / 12.2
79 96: 0.09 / 12.6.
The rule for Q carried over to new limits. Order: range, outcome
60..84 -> 11.9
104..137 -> 12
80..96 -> 12.6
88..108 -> 11.9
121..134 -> 12.4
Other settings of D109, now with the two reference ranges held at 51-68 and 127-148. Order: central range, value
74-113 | 1.3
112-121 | 0.8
